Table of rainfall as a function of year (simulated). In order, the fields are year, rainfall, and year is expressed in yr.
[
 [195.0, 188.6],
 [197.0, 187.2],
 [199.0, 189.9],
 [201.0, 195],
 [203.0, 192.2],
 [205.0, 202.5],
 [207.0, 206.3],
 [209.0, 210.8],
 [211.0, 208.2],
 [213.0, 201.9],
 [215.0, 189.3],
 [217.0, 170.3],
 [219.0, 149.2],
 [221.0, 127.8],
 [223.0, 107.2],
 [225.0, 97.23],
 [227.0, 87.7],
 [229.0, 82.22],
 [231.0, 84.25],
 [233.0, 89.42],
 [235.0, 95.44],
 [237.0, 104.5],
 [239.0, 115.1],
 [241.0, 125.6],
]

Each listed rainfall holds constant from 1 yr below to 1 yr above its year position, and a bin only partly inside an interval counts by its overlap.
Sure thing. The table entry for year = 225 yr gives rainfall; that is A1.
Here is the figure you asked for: 97.23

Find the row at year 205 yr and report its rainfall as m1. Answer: 202.5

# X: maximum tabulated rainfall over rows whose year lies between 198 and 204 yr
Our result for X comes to 195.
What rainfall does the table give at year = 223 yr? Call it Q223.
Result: 107.2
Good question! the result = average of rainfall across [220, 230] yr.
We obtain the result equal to 100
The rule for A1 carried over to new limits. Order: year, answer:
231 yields 84.25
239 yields 115.1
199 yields 189.9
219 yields 149.2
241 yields 125.6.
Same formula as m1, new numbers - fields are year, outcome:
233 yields 89.42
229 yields 82.22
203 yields 192.2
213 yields 201.9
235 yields 95.44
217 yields 170.3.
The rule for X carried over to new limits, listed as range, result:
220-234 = 127.8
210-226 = 208.2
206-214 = 210.8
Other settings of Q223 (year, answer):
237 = 104.5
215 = 189.3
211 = 208.2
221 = 127.8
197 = 187.2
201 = 195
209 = 210.8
